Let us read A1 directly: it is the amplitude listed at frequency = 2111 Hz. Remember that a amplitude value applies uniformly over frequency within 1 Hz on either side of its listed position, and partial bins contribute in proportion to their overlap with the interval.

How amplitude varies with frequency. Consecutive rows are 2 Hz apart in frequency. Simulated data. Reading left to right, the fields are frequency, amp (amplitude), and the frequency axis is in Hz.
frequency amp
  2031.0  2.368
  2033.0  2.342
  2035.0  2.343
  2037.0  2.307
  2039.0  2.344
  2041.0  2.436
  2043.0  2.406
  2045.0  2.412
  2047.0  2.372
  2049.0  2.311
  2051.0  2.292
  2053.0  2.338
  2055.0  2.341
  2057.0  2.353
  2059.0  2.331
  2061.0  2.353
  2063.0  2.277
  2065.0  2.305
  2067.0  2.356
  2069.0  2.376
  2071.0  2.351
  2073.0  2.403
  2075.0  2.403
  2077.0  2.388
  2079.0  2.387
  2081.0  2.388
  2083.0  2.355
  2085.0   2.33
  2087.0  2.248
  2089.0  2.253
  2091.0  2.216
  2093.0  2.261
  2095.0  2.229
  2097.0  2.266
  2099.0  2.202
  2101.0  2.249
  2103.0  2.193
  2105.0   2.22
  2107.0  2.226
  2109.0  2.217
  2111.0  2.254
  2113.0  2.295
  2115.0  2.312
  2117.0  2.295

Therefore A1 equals 2.254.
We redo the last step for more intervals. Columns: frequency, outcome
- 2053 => 2.338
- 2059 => 2.331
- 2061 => 2.353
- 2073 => 2.403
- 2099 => 2.202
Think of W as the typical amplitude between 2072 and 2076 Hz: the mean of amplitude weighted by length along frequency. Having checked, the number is 2.4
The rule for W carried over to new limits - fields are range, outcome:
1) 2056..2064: 2.33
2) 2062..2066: 2.29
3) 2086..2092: 2.24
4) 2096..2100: 2.23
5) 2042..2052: 2.36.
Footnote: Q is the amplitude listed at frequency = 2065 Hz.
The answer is 2.305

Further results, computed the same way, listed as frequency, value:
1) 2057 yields 2.353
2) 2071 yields 2.351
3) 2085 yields 2.33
